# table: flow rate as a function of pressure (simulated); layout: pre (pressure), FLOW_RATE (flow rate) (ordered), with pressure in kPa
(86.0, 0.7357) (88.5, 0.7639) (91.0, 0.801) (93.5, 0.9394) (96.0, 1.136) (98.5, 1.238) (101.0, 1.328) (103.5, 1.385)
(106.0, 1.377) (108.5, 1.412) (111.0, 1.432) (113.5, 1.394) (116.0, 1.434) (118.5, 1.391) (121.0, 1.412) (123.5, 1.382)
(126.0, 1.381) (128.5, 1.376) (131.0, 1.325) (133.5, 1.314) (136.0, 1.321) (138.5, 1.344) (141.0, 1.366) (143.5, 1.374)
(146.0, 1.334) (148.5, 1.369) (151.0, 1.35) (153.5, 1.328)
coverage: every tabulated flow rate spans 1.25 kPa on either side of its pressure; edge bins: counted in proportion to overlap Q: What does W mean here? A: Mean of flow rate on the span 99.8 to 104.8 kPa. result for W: 1.36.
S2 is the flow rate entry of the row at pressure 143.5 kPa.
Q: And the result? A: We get 1.374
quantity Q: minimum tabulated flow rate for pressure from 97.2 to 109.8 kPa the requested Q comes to 1.238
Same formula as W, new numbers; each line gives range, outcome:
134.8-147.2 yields 1.35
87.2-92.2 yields 0.782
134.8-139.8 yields 1.33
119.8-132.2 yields 1.38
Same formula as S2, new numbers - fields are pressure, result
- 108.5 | 1.412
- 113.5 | 1.394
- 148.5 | 1.369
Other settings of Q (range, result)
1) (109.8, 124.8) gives 1.382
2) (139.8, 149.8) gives 1.334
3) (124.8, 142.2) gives 1.314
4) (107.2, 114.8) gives 1.394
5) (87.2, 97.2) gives 0.7639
